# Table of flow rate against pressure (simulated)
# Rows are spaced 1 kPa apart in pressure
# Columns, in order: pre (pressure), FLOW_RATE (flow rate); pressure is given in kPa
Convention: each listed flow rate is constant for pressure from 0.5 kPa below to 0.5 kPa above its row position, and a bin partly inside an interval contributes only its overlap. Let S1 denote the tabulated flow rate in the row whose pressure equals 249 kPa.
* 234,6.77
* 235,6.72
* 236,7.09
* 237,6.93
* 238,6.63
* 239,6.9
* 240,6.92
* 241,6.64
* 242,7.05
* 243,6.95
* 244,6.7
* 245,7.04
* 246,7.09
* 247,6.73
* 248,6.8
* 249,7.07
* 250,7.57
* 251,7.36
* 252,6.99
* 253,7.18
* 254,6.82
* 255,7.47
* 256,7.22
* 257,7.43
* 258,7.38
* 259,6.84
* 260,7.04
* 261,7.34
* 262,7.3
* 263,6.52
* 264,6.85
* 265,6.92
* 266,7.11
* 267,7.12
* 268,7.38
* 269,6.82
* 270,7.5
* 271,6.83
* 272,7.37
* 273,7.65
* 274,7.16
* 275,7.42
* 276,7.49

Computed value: 7.07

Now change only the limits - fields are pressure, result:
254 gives 6.82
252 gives 6.99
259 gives 6.84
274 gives 7.16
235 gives 6.72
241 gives 6.64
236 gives 7.09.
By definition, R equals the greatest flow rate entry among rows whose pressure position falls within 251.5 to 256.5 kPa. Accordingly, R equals 7.47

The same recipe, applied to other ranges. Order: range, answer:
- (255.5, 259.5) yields 7.43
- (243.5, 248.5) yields 7.09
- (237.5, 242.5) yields 7.05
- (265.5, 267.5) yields 7.12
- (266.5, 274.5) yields 7.65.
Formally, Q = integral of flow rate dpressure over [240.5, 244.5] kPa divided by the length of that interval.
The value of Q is 6.83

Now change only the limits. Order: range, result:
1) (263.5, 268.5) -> 7.08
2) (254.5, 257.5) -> 7.37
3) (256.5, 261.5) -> 7.21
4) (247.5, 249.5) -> 6.94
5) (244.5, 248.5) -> 6.92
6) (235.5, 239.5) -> 6.89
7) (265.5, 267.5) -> 7.12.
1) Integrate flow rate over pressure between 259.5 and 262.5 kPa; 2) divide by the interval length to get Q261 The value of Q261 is 7.23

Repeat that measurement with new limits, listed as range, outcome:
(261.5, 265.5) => 6.9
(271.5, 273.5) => 7.51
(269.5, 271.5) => 7.17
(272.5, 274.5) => 7.41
